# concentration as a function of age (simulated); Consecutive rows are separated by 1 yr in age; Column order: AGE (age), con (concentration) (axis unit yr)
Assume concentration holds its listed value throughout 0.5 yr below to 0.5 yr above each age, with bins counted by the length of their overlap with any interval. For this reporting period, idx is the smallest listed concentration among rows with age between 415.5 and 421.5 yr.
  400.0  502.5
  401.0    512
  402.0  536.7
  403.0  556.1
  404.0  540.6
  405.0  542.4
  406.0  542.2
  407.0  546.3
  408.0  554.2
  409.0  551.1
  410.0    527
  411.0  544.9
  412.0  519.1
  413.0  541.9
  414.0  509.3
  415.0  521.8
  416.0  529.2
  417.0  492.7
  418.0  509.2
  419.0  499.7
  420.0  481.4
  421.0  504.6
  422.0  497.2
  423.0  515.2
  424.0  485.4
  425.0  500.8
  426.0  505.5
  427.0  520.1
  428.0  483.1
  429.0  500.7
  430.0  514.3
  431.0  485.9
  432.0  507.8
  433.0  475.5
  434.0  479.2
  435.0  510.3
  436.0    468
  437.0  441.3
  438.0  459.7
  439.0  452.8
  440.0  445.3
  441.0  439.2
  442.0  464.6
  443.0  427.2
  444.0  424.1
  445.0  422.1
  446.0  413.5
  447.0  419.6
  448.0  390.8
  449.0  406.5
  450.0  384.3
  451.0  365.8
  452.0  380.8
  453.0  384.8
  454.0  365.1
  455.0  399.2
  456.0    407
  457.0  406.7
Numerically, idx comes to 481.4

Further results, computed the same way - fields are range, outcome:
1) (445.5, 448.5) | 390.8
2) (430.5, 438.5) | 441.3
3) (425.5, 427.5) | 505.5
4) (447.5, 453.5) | 365.8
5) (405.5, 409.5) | 542.2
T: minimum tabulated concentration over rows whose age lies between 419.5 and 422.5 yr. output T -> 481.4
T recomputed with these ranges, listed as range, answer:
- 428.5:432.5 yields 485.9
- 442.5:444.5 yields 424.1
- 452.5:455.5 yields 365.1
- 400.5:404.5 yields 512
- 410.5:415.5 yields 509.3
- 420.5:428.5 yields 483.1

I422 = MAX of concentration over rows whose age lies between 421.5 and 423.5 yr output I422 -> 515.2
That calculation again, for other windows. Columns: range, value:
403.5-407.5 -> 546.3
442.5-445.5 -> 427.2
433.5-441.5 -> 510.3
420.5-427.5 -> 520.1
